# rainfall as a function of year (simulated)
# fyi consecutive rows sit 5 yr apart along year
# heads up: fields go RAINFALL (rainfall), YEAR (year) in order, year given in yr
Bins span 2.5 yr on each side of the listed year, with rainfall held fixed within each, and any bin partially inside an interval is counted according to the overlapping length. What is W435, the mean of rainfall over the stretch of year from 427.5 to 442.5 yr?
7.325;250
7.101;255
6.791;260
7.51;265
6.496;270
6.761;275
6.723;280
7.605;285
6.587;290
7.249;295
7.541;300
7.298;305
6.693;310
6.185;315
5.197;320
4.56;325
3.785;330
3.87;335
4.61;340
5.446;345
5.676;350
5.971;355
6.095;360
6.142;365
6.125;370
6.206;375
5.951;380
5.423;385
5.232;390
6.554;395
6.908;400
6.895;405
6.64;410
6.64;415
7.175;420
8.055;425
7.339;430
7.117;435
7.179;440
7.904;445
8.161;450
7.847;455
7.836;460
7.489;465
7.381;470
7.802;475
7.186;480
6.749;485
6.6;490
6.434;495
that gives 7.21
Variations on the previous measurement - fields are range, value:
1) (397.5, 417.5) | 6.77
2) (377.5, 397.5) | 5.79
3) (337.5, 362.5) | 5.56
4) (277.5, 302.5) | 7.14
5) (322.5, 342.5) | 4.21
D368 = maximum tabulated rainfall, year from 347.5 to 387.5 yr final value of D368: 6.206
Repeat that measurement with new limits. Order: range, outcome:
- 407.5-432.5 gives 8.055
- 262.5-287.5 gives 7.605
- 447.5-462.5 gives 8.161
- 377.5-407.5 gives 6.908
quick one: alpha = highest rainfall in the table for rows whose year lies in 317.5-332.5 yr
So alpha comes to 5.197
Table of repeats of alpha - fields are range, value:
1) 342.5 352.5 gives 5.676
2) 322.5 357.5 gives 5.971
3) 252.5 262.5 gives 7.101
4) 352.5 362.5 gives 6.095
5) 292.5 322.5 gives 7.541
